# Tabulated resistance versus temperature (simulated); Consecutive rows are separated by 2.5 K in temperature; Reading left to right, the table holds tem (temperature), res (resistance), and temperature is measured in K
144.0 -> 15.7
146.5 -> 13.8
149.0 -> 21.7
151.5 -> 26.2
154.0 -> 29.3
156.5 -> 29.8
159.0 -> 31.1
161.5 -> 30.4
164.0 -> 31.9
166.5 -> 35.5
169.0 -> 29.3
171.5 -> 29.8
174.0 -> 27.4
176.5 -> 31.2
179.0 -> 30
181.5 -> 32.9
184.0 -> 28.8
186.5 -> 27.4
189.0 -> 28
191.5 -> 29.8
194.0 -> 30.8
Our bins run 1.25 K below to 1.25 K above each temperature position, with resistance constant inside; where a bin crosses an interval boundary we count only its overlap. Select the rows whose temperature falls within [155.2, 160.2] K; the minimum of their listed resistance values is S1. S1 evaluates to 29.8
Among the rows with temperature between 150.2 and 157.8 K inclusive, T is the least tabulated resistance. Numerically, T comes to 26.2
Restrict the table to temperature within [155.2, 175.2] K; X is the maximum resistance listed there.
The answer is 35.5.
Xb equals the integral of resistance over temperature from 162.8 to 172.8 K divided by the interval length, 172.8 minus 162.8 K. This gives 31.6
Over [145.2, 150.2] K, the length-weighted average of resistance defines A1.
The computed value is 17.7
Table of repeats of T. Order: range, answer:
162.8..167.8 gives 31.9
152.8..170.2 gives 29.3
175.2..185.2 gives 28.8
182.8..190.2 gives 27.4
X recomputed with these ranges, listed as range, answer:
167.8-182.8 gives 32.9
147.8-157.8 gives 29.8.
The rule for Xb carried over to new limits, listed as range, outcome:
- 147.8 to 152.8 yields 24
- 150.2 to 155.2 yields 27.7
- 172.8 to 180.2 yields 29.5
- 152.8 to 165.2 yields 30.5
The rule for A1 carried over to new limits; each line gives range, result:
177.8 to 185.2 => 30.6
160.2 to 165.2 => 31.1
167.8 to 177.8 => 29.4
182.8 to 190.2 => 28.1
